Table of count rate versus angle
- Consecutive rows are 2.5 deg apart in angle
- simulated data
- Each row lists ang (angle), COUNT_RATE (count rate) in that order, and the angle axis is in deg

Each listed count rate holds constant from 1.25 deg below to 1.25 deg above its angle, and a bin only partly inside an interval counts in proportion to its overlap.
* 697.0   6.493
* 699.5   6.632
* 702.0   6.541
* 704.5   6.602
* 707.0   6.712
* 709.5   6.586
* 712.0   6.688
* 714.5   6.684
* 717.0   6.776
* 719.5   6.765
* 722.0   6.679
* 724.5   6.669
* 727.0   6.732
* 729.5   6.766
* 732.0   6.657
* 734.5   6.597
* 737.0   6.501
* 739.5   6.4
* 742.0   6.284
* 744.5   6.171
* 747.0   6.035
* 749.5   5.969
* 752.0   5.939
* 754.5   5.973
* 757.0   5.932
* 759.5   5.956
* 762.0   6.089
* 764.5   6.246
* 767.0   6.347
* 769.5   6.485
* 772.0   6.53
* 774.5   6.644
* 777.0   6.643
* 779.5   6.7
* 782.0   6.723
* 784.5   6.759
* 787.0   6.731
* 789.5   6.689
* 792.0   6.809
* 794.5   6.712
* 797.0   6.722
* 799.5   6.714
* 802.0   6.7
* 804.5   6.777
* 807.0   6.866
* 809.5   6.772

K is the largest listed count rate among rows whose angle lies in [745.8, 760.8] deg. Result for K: 6.035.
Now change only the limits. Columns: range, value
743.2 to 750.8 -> 6.171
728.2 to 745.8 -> 6.766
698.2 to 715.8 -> 6.712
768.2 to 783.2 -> 6.723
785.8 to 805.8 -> 6.809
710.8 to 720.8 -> 6.776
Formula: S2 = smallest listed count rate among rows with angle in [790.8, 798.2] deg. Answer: 6.712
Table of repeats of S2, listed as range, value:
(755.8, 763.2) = 5.932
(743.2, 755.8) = 5.939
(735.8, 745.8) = 6.171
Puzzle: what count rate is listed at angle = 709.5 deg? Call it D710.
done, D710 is 6.586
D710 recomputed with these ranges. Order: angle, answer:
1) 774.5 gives 6.644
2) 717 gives 6.776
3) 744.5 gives 6.171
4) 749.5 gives 5.969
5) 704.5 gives 6.602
